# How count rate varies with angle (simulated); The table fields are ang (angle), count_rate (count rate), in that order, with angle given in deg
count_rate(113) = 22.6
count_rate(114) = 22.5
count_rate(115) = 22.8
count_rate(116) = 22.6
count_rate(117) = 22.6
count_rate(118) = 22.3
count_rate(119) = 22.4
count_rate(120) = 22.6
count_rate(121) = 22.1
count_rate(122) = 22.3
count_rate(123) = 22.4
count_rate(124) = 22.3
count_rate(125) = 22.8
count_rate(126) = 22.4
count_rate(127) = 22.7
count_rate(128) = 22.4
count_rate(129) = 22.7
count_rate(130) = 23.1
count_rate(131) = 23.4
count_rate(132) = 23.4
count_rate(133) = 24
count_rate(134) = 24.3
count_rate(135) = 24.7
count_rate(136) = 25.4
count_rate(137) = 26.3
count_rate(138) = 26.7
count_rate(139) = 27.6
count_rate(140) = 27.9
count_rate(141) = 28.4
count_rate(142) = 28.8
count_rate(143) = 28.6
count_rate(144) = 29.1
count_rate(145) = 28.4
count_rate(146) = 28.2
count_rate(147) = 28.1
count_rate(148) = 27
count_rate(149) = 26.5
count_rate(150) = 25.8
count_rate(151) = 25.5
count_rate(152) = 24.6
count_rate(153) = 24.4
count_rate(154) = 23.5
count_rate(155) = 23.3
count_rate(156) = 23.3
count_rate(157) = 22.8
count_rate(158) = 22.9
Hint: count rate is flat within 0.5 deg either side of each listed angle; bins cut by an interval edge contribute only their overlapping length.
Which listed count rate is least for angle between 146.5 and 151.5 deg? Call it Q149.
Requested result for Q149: 25.5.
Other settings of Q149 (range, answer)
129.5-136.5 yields 23.1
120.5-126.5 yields 22.1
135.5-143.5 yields 25.4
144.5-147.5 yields 28.1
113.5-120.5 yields 22.3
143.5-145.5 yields 28.4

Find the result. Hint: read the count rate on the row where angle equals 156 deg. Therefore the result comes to 23.3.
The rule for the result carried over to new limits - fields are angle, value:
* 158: 22.9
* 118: 22.3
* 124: 22.3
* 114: 22.5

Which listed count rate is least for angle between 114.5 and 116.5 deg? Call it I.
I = 22.6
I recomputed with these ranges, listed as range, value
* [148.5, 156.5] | 23.3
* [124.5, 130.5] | 22.4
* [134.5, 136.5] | 24.7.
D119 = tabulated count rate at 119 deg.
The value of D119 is 22.4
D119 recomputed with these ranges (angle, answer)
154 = 23.5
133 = 24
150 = 25.8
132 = 23.4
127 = 22.7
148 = 27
